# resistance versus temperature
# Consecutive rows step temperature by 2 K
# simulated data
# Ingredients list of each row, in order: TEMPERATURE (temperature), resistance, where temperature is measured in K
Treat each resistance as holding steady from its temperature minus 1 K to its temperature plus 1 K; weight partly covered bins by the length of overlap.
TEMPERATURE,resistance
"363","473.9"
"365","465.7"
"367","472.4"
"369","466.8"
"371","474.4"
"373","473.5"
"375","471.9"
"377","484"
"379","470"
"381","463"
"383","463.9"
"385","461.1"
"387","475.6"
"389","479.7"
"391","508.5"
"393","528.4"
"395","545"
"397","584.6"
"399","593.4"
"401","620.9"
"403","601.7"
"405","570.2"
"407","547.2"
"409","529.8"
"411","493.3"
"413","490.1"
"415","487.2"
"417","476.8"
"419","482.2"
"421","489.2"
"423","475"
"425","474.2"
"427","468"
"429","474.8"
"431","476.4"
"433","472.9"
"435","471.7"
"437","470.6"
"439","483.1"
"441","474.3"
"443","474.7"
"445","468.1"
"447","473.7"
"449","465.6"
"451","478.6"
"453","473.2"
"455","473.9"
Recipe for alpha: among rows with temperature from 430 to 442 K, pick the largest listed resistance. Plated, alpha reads 483.1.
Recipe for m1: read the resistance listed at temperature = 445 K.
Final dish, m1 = 468.1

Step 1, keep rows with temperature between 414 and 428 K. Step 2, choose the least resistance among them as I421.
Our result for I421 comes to 468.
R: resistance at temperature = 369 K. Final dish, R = 466.8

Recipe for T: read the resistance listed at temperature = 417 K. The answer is 476.8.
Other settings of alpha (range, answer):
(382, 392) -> 508.5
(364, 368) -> 472.4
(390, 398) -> 584.6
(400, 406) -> 620.9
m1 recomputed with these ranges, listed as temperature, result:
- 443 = 474.7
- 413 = 490.1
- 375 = 471.9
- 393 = 528.4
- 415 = 487.2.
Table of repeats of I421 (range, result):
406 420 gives 476.8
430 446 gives 468.1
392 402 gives 528.4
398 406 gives 570.2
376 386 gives 461.1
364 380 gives 465.7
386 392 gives 475.6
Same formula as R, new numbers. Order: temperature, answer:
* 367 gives 472.4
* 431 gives 476.4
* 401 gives 620.9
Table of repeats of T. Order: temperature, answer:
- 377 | 484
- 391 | 508.5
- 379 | 470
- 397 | 584.6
